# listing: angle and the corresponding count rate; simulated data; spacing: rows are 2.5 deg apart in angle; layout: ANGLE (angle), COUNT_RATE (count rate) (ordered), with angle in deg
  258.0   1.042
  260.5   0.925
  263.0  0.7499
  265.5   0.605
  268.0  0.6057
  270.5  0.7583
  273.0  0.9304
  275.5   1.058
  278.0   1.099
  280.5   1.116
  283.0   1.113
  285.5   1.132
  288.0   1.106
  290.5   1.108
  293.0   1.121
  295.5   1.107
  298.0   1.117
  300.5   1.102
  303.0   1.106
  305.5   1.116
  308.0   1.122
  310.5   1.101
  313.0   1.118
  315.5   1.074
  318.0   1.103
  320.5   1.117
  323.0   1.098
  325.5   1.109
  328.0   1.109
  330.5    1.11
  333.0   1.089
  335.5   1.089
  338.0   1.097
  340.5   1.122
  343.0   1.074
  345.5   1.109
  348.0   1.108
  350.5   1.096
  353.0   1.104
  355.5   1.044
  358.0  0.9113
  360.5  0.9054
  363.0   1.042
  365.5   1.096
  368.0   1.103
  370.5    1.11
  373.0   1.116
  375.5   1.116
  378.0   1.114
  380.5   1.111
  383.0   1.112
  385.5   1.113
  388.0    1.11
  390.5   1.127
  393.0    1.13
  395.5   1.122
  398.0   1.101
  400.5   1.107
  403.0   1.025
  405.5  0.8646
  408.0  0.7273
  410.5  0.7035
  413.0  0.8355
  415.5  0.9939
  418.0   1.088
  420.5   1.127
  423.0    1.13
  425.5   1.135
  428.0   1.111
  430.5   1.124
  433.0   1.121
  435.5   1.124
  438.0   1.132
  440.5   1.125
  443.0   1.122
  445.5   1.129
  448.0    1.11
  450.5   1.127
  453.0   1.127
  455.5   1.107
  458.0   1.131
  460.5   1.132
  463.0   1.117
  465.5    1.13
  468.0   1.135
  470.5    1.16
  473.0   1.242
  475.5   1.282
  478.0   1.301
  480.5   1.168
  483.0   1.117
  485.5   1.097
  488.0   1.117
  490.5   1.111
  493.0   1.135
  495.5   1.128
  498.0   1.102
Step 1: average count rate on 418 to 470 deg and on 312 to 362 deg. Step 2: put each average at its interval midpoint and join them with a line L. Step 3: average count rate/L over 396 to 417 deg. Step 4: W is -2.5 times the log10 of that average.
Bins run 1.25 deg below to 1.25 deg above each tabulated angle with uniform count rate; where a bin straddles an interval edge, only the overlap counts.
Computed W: 0.192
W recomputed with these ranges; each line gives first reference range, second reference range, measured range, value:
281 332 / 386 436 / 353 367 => 0.07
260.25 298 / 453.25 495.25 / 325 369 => -0.04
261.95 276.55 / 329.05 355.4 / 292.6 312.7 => -0.20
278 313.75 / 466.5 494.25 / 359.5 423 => 0.10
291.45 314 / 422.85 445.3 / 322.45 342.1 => 0.01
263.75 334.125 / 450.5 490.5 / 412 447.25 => 0.03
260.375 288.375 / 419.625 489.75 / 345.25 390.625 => -0.04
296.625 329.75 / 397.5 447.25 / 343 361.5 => 0.04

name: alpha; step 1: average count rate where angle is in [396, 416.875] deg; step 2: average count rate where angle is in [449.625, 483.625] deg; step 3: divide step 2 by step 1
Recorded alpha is 1.25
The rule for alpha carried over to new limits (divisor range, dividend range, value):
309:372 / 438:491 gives 1.06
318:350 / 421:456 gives 1.02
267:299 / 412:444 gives 1.06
